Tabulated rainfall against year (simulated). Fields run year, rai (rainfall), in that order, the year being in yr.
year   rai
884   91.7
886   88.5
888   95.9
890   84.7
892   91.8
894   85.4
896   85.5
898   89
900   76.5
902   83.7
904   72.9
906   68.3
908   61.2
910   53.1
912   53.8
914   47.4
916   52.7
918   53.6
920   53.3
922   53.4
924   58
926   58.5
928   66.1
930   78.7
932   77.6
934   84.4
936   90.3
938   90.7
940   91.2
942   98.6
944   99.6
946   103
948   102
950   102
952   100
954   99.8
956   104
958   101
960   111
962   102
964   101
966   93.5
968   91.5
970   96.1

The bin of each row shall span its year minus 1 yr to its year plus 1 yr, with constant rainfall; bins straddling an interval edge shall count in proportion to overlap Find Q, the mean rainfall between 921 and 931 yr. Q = 62.9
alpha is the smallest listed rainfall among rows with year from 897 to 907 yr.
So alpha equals 68.3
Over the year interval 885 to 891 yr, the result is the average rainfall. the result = 89.7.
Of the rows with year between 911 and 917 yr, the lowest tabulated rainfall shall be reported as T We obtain 47.4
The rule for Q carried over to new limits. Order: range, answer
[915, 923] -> 53.2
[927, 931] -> 72.4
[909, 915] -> 51.4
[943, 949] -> 102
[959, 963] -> 106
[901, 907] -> 75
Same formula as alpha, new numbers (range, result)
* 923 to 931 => 58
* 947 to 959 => 99.8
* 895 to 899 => 85.5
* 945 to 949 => 102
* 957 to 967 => 93.5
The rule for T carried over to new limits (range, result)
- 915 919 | 52.7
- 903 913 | 53.1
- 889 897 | 84.7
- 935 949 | 90.3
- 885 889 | 88.5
